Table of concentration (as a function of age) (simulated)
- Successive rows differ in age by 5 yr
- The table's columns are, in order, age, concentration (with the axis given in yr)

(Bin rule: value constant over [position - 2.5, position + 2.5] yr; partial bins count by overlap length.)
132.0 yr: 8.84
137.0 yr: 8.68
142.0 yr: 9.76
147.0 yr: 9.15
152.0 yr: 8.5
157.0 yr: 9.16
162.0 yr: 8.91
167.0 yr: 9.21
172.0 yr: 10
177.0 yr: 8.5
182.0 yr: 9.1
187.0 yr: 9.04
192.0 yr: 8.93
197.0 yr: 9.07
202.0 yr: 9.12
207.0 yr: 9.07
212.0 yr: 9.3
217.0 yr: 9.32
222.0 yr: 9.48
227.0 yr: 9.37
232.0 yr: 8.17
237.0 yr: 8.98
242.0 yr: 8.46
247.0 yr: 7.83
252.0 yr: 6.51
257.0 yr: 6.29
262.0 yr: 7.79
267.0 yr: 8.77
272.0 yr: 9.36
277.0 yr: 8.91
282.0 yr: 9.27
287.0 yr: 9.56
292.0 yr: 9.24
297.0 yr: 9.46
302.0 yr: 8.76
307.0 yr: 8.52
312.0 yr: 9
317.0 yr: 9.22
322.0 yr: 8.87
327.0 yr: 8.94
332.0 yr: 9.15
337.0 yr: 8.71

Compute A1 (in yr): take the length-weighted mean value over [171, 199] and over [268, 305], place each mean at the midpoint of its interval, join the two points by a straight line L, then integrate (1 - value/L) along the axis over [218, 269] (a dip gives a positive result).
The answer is 5.3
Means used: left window 9.06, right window 9.2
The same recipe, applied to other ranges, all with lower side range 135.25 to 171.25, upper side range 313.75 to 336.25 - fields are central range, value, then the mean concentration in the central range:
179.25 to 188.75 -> 0.0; 9.06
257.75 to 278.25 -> 1.3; 8.49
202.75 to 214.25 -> -0.1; 9.17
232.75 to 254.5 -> 2.6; 7.96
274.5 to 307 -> -0.4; 9.15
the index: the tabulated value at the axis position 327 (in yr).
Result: 8.94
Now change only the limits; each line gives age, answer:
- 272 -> 9.36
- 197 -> 9.07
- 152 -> 8.5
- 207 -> 9.07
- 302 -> 8.76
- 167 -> 9.21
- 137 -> 8.68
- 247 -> 7.83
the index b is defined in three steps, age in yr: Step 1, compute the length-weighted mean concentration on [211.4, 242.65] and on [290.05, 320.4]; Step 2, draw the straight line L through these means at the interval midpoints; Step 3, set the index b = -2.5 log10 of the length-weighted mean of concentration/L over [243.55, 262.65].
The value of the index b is 0.26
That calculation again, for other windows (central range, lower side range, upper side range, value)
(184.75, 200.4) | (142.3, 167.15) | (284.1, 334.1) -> 0.00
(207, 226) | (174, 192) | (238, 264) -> -0.14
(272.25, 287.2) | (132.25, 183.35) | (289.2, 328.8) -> -0.02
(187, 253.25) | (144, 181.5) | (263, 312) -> 0.03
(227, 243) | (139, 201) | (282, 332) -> 0.05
